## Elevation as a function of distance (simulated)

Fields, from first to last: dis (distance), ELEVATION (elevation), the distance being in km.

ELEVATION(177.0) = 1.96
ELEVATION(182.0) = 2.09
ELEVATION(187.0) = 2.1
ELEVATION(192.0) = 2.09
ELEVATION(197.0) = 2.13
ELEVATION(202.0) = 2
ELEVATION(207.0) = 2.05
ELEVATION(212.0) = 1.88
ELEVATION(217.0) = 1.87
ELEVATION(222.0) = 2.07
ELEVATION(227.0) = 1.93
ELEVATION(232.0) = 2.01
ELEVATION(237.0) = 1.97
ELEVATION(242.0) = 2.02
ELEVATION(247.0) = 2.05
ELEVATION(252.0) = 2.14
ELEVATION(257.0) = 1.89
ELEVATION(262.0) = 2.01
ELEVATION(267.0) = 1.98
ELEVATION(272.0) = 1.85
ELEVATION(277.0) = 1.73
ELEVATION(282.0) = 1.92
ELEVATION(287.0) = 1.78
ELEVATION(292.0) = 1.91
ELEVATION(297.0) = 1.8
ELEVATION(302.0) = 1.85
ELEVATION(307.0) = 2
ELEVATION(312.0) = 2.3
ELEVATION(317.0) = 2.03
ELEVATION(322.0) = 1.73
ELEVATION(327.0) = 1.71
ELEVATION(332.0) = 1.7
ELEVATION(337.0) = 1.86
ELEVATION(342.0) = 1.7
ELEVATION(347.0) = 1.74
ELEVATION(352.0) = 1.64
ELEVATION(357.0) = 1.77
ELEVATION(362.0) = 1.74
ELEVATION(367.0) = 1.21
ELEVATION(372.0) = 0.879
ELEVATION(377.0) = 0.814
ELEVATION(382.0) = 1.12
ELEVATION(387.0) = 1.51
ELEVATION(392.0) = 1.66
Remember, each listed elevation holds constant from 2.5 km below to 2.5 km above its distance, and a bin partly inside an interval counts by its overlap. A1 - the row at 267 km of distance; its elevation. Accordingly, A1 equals 1.98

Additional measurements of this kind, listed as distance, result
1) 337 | 1.86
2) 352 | 1.64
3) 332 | 1.7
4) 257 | 1.89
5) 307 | 2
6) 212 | 1.88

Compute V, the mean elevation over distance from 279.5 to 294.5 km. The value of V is 1.87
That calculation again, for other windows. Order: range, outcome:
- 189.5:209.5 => 2.07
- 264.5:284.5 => 1.87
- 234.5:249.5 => 2.01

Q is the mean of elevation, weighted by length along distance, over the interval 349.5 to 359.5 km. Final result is 1.7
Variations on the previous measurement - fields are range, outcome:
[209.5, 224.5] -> 1.94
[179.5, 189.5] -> 2.09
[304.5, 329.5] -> 1.95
